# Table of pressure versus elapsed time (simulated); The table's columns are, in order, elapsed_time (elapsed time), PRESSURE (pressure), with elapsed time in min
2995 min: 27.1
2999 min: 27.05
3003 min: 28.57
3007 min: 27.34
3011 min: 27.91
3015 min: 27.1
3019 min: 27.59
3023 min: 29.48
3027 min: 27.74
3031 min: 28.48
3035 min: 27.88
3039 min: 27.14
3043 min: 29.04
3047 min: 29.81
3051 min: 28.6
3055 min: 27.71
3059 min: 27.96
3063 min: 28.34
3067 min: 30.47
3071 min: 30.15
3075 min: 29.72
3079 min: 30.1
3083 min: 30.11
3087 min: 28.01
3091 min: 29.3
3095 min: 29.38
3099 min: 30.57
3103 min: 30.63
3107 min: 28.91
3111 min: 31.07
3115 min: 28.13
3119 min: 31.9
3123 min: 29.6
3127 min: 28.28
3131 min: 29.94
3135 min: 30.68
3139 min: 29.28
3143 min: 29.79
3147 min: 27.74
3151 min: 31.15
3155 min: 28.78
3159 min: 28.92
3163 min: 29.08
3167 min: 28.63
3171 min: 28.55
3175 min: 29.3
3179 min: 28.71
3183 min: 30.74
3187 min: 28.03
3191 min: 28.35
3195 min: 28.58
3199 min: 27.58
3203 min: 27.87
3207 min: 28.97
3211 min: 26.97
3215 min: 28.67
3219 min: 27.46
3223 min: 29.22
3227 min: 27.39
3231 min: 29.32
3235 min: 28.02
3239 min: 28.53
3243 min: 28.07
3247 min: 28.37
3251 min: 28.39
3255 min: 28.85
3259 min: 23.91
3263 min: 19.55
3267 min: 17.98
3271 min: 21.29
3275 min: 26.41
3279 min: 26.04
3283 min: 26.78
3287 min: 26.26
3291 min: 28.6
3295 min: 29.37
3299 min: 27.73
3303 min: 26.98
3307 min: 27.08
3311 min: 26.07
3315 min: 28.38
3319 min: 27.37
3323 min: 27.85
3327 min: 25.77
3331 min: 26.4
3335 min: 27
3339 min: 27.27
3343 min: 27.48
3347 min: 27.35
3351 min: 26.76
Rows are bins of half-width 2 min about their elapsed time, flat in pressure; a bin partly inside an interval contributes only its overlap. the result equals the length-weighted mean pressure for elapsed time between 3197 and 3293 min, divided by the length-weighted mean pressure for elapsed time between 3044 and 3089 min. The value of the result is 0.91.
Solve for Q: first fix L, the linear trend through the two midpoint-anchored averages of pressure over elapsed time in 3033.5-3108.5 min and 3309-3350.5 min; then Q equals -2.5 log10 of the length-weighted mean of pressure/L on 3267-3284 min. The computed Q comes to 0.140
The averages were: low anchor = 29.2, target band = 24.2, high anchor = 27.1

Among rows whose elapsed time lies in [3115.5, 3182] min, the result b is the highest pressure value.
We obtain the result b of 31.9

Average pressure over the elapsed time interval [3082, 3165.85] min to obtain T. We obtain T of 29.6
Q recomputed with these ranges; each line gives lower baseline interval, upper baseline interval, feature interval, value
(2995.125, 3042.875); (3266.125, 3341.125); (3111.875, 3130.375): -0.086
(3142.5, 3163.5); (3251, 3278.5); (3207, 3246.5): -0.112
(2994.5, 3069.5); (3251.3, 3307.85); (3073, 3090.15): -0.068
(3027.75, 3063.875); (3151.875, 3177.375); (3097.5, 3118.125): -0.048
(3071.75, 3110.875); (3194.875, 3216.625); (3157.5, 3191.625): -0.017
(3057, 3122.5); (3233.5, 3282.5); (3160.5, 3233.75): -0.060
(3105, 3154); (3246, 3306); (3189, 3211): -0.014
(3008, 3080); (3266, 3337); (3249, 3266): 0.086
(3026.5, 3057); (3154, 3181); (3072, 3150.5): -0.039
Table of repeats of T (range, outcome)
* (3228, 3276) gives 25.7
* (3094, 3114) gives 30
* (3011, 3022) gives 27.6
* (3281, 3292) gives 27.1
